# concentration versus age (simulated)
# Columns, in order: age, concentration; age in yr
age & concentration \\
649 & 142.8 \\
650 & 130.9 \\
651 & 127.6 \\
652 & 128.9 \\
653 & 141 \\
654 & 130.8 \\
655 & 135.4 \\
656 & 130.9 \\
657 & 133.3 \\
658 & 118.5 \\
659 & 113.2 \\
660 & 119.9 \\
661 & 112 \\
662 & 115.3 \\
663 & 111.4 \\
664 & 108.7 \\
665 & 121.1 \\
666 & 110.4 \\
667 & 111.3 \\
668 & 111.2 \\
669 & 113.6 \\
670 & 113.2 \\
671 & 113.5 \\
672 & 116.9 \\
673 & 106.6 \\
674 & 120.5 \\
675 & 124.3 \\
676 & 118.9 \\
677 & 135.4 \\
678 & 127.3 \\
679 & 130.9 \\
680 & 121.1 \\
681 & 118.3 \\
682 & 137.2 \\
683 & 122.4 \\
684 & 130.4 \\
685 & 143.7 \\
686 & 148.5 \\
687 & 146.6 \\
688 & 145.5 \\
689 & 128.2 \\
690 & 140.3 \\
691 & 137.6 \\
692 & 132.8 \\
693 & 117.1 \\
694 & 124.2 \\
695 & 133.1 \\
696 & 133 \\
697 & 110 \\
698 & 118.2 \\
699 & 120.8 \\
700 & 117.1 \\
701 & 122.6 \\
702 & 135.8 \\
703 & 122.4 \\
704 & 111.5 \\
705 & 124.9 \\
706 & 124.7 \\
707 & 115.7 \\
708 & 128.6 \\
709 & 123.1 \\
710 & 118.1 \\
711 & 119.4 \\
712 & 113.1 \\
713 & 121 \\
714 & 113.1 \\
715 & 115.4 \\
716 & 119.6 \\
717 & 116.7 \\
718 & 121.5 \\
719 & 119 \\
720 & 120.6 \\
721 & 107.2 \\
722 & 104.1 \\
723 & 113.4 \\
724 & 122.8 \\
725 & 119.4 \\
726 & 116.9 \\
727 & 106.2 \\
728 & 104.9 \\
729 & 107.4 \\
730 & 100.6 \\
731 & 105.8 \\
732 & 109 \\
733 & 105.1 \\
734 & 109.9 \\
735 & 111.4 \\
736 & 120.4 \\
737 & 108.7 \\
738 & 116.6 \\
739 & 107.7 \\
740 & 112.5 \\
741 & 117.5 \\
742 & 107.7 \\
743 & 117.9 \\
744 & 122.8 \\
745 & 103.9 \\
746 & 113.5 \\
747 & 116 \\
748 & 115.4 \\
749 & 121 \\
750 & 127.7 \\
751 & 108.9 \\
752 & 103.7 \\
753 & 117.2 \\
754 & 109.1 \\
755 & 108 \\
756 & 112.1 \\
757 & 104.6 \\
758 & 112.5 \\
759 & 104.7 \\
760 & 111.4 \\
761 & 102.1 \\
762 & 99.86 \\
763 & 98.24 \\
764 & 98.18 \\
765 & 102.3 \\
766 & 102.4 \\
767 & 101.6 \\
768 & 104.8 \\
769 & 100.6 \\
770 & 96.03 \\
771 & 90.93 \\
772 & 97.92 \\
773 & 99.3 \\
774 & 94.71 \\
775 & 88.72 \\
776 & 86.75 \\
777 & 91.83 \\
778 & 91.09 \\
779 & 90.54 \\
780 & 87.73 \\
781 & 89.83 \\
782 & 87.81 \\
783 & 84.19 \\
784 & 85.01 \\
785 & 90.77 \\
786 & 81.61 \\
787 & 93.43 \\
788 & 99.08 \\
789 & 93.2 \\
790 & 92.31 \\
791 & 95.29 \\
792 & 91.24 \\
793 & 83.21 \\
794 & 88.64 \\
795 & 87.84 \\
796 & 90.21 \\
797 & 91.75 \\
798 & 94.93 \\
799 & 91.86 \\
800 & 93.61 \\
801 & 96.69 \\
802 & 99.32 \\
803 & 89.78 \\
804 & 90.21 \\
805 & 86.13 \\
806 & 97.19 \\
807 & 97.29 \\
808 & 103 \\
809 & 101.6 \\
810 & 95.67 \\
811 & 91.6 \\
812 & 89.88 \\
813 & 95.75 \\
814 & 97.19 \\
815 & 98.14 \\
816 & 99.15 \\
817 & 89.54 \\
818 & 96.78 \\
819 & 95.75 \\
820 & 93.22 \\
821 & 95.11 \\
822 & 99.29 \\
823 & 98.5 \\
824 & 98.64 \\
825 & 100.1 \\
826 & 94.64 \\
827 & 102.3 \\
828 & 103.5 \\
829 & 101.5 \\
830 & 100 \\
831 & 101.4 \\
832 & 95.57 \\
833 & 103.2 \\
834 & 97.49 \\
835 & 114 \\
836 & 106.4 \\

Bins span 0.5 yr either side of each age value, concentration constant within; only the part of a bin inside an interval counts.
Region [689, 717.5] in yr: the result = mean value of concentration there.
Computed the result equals 123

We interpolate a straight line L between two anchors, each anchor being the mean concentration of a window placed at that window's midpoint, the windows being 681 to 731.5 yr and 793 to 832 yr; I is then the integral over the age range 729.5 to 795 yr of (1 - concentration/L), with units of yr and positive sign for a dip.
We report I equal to 3.7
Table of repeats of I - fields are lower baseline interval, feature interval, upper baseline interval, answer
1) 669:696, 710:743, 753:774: 0.4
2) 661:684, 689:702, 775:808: -1.5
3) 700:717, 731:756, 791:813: -0.6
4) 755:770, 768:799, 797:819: 2.6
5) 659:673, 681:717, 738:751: -3.7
